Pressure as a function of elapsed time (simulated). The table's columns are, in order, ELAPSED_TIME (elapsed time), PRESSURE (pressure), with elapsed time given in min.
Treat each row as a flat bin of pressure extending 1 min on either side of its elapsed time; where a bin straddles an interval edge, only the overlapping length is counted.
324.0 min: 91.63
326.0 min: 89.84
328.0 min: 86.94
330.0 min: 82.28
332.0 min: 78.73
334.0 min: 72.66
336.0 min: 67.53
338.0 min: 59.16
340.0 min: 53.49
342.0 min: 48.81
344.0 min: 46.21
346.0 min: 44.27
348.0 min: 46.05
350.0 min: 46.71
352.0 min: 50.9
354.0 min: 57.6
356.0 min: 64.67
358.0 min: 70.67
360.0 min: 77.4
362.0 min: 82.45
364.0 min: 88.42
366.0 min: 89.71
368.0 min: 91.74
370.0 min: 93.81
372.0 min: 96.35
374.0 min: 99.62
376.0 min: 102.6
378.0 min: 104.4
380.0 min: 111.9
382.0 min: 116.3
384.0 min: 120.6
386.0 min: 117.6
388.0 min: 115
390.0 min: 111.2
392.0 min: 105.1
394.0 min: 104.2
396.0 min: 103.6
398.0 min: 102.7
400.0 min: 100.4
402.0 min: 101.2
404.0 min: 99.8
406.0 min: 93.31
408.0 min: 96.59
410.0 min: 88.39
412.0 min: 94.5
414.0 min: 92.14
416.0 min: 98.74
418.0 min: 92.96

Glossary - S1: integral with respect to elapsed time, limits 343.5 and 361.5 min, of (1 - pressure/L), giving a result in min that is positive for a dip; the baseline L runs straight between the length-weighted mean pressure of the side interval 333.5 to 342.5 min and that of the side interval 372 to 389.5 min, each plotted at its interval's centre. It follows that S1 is 4.8 min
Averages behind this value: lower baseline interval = 60.3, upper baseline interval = 110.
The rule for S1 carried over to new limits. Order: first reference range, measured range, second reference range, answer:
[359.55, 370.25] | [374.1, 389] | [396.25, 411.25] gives -3.3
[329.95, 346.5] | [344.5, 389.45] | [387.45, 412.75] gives -2.5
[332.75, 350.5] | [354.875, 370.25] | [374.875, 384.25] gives 0.7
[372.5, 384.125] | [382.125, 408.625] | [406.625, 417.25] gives -1.3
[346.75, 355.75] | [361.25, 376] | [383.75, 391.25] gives -2.0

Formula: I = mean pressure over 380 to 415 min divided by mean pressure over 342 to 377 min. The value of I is 1.43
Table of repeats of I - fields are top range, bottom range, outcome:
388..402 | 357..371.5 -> 1.23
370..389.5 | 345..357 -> 2.10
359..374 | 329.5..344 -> 1.39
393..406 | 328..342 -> 1.47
